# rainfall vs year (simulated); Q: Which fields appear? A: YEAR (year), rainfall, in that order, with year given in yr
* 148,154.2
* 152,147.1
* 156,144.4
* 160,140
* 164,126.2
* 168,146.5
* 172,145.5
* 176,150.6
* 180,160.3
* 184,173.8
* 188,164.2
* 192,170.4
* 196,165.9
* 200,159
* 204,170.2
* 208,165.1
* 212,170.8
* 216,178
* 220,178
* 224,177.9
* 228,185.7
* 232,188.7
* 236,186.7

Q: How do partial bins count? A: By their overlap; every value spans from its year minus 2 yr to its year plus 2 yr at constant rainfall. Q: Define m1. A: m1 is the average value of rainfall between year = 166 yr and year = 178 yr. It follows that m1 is 148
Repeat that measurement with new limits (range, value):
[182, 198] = 169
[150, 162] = 144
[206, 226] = 174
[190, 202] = 165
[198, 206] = 165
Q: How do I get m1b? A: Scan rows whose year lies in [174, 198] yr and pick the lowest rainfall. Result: 150.6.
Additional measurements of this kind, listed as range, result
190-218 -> 159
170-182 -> 145.5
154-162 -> 140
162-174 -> 126.2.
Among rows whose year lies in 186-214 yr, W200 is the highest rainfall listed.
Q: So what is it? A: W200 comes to 170.8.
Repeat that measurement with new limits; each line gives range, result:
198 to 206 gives 170.2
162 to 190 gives 173.8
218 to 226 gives 178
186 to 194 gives 170.4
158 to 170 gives 146.5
